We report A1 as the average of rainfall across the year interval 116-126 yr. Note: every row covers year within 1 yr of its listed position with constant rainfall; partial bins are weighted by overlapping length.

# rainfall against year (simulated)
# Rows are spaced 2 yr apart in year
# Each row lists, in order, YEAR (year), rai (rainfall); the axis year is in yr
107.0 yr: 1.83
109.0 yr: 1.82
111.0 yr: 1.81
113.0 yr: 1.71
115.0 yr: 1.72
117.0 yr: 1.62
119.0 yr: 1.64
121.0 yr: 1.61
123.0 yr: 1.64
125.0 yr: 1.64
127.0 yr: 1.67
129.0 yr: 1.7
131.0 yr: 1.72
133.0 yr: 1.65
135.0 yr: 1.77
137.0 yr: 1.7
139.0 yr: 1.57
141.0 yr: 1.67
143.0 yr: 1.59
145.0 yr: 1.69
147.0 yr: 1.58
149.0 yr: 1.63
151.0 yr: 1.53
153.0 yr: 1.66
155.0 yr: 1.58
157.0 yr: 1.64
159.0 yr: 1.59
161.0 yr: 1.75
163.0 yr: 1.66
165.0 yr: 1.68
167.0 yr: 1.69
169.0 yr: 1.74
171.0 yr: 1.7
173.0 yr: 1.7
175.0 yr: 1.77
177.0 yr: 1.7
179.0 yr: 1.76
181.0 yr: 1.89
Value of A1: 1.63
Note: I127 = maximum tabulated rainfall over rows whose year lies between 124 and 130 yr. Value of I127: 1.7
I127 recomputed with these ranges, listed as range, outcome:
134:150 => 1.77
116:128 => 1.67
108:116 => 1.82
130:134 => 1.72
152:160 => 1.66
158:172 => 1.75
